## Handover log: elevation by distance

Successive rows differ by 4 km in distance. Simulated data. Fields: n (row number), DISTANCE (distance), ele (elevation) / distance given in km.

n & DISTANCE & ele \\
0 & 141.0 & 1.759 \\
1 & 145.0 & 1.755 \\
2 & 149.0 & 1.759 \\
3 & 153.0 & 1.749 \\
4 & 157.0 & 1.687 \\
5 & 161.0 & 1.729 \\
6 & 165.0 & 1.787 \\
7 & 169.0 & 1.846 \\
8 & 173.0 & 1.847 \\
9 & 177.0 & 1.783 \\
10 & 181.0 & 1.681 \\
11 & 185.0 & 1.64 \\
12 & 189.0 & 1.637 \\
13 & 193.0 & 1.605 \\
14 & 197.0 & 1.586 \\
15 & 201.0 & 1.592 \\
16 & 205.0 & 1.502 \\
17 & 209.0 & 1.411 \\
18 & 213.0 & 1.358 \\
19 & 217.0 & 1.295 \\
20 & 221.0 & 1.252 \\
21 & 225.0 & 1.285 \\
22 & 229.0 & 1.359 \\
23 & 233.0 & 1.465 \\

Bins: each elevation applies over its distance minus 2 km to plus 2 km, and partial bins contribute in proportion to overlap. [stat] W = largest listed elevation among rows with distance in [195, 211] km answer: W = 1.592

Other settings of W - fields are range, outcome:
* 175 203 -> 1.783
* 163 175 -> 1.847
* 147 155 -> 1.759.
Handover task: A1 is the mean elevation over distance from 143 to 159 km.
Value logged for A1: 1.74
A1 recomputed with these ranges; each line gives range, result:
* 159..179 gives 1.8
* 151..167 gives 1.74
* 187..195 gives 1.62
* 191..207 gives 1.57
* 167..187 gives 1.76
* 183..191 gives 1.64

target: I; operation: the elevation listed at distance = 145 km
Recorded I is 1.755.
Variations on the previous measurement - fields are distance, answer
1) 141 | 1.759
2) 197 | 1.586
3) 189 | 1.637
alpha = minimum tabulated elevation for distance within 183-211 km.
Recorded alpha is 1.411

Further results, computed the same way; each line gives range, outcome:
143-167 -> 1.687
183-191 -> 1.637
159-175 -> 1.729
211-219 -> 1.295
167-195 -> 1.605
